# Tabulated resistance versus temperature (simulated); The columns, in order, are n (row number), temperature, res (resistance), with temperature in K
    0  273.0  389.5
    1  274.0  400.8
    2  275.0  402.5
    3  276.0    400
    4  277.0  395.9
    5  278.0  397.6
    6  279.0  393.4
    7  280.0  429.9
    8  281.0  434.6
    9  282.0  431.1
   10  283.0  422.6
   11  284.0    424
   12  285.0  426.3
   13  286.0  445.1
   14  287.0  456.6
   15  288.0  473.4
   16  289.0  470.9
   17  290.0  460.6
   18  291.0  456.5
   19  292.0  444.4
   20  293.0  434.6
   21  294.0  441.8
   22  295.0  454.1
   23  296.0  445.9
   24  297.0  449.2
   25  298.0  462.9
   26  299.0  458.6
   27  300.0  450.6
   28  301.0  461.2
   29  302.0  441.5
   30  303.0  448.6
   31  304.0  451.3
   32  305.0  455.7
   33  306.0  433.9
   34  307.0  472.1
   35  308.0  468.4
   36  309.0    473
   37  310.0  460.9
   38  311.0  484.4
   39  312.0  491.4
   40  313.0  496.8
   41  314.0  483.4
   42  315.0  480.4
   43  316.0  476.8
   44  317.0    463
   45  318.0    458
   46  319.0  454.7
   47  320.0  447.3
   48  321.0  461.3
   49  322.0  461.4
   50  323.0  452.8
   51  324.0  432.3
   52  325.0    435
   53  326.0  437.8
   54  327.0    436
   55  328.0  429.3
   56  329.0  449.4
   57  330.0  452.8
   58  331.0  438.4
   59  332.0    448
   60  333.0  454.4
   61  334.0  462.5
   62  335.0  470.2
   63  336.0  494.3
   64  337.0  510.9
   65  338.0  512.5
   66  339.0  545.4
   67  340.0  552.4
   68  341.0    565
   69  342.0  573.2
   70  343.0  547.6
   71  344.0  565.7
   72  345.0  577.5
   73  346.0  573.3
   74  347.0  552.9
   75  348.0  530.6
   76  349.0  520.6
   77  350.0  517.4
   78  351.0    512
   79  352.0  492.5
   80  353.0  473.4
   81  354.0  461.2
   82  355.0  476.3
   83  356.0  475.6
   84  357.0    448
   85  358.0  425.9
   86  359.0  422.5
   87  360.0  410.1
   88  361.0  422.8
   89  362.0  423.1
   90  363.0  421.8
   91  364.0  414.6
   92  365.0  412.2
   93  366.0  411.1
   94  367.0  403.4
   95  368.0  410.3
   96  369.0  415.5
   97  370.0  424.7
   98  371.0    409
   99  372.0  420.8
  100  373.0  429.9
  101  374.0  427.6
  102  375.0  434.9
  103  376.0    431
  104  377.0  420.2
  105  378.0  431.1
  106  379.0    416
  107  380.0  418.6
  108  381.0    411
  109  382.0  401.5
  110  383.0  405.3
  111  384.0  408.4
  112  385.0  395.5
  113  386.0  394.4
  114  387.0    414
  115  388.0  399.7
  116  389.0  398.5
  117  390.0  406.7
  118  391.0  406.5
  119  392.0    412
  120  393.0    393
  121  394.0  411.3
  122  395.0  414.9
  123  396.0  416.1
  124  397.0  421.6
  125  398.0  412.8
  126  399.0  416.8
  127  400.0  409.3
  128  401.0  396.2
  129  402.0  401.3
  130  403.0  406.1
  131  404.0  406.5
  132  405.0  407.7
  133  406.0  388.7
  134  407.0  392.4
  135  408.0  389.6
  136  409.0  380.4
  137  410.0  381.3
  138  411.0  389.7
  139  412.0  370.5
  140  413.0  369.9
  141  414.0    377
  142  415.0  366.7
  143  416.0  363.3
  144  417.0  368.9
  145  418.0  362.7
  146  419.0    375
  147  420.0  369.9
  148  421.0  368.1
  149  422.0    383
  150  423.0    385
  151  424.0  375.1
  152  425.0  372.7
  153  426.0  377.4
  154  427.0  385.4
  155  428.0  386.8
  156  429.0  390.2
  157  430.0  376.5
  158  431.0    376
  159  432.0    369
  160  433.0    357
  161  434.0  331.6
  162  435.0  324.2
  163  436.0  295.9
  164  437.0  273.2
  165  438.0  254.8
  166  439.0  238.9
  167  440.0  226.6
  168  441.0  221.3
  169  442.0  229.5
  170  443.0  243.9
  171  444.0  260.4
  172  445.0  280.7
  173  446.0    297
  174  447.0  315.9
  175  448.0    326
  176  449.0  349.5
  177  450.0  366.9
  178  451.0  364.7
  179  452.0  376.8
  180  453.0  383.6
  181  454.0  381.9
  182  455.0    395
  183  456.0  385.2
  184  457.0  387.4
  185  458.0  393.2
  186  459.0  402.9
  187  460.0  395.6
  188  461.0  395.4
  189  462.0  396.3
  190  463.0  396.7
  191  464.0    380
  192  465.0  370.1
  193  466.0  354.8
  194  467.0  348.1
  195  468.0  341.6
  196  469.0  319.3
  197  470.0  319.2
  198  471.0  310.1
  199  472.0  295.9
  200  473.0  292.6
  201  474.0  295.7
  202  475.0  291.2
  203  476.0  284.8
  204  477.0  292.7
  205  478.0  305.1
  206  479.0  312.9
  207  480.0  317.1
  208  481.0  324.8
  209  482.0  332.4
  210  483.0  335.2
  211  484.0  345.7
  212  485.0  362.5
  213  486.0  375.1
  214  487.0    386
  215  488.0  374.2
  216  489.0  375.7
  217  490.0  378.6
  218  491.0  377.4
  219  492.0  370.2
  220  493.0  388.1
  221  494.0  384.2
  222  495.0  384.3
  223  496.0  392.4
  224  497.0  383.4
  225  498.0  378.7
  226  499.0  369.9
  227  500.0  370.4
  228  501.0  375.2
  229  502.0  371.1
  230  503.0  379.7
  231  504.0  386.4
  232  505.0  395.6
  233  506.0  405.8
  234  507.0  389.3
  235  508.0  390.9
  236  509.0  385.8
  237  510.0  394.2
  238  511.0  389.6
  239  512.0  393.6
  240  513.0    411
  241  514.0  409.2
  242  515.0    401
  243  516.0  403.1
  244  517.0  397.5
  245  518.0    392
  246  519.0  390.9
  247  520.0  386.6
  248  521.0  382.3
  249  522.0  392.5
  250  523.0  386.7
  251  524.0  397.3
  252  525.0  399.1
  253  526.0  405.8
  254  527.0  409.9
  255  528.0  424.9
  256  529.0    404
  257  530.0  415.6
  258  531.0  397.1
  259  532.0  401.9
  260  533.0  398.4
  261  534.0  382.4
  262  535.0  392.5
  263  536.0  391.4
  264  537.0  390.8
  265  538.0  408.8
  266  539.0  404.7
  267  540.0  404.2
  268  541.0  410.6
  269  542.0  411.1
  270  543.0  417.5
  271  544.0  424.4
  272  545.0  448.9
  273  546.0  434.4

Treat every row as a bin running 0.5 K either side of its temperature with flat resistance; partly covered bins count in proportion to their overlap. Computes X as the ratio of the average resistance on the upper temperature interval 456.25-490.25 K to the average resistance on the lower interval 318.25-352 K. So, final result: 0.7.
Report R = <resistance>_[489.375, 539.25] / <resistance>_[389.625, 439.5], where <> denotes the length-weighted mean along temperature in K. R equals 1.04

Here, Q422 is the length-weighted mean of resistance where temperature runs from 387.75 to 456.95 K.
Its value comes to 362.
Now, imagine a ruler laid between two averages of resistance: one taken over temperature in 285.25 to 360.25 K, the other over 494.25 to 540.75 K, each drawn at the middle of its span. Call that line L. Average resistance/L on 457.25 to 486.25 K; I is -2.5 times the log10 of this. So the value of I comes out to 0.21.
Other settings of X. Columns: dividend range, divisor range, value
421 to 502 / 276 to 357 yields 0.74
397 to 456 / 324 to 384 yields 0.77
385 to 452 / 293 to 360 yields 0.76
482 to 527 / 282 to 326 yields 0.84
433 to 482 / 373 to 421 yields 0.82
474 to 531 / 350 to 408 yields 0.89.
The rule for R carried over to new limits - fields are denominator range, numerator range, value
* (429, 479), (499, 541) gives 1.20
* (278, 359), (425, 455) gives 0.69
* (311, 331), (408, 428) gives 0.82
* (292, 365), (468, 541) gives 0.79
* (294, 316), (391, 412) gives 0.87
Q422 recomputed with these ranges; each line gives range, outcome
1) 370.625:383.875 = 420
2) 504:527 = 396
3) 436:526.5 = 355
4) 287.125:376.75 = 465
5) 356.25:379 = 422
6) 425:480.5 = 334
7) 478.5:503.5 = 366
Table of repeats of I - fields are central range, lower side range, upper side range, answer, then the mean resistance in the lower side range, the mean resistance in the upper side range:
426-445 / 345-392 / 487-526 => 0.32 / 439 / 388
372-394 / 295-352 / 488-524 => 0.10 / 481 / 387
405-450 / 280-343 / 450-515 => 0.16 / 464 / 365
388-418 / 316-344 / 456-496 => 0.05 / 477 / 352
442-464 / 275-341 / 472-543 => 0.13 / 456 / 377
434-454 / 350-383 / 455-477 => 0.22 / 432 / 350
